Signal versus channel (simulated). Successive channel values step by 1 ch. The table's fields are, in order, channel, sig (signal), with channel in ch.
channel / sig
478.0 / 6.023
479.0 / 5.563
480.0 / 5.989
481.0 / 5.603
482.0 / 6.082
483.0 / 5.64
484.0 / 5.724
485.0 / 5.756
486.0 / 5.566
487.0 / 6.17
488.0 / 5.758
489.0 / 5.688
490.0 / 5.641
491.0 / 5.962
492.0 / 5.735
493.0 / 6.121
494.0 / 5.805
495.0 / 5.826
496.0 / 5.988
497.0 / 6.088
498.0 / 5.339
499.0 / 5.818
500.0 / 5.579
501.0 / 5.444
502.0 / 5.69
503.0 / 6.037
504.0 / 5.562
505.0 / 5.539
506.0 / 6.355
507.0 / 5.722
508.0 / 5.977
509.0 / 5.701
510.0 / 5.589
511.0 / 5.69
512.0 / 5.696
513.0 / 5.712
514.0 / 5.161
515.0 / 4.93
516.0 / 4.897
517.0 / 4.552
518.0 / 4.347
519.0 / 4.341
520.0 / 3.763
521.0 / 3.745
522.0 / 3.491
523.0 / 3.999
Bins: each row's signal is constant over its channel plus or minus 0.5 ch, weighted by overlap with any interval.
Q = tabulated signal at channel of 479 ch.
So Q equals 5.563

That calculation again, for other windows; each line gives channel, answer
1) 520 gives 3.763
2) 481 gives 5.603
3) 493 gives 6.121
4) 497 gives 6.088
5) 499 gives 5.818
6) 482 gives 6.082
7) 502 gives 5.69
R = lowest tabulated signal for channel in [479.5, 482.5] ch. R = 5.603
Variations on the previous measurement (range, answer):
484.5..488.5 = 5.566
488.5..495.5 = 5.641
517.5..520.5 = 3.763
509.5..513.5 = 5.589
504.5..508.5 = 5.539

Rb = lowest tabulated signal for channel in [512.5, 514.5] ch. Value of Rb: 5.161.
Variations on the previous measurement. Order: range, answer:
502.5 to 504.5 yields 5.562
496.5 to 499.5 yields 5.339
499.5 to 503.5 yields 5.444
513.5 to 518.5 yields 4.347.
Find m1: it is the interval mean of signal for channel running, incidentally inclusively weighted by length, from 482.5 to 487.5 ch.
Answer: 5.77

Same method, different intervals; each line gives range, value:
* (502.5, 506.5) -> 5.87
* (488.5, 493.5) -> 5.83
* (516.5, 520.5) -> 4.25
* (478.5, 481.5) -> 5.72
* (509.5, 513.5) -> 5.67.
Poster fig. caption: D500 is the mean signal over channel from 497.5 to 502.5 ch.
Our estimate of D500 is 5.57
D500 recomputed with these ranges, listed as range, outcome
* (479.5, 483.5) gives 5.83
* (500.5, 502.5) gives 5.57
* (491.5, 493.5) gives 5.93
